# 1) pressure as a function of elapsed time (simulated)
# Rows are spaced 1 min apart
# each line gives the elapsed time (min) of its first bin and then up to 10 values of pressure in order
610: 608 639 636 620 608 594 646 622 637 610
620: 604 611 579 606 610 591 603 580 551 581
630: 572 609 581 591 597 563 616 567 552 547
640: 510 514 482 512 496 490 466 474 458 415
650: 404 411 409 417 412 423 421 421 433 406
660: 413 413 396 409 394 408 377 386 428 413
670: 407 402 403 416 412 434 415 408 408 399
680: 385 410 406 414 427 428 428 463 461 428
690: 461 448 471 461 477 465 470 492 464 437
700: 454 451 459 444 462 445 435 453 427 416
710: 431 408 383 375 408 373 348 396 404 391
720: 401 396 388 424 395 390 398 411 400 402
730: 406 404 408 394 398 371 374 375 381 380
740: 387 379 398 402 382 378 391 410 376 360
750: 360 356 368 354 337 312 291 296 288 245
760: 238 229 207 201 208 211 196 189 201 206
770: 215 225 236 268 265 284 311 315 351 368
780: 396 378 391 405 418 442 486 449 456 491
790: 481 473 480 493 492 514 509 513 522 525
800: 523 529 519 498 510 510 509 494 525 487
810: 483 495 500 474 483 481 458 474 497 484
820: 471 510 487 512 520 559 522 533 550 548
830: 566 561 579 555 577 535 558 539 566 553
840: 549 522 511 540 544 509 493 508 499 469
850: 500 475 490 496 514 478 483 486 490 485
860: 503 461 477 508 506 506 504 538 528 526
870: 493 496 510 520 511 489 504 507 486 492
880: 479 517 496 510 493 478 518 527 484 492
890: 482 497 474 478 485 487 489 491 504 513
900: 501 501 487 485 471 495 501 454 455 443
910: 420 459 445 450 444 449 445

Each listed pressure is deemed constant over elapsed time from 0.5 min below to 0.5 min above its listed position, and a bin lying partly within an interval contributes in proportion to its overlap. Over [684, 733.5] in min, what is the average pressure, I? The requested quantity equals 425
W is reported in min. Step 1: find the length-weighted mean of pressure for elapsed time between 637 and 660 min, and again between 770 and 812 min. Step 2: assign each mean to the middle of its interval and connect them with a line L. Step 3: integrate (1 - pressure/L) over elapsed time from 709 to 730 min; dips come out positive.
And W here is 2.4 min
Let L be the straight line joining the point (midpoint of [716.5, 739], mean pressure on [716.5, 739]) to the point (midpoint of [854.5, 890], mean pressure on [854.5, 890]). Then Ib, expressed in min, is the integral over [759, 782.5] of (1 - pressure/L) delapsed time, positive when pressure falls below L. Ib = 9.0 min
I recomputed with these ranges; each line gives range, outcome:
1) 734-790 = 333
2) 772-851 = 484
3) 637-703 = 439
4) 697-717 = 426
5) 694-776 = 361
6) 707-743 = 396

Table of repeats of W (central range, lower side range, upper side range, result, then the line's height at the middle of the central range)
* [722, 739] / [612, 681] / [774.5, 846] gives 3.36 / 492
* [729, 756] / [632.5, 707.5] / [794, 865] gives 5.64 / 477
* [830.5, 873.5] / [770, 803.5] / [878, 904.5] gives -4.53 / 466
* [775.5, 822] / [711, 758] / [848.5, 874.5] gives -3.04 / 440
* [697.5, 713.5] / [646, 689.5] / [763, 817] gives -0.74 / 415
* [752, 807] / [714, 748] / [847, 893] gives 7.76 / 429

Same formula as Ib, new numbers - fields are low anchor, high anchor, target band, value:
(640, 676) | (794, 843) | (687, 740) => 4.61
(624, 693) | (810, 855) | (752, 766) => 6.51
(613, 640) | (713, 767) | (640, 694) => 8.10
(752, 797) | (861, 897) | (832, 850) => -3.73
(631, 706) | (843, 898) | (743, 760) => 4.62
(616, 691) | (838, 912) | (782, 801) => 0.36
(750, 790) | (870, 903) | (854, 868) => -1.22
